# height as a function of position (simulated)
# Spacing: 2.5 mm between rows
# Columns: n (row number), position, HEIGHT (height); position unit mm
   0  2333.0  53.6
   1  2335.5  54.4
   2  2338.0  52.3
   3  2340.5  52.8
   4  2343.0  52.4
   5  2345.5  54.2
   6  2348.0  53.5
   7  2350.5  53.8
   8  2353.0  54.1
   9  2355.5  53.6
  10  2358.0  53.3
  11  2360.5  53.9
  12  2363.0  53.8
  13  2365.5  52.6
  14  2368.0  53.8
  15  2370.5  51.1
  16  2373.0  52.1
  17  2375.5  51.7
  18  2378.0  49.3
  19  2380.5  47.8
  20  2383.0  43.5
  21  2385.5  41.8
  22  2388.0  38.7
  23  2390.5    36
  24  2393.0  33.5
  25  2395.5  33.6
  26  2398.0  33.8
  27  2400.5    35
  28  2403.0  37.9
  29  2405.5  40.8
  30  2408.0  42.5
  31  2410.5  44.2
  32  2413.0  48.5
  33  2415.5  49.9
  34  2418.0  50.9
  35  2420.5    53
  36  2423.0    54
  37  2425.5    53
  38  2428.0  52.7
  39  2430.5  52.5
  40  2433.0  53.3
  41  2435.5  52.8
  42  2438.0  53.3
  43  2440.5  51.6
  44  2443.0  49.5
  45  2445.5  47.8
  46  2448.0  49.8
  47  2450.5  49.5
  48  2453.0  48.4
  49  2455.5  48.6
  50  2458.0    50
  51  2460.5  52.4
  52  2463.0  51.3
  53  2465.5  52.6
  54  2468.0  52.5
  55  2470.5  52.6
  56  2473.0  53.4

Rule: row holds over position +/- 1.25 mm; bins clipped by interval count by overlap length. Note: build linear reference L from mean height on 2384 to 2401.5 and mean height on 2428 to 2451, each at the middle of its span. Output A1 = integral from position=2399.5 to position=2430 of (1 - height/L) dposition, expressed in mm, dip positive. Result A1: -2.56 mm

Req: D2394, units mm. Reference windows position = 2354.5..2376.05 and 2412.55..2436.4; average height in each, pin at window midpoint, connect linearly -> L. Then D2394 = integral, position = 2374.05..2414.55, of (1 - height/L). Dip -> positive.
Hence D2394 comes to 8.7 mm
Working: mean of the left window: 52.9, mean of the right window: 52.2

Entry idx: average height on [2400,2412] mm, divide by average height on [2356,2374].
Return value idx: 0.8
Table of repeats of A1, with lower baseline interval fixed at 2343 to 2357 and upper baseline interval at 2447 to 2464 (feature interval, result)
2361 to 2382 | 0.6 mm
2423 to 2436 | -0.5 mm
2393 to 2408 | 4.4 mm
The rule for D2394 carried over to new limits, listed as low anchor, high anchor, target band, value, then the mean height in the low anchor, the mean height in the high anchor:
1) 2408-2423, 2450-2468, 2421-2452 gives -1.1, 49.1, 50.6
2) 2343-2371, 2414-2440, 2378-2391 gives 2.6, 53.4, 52.5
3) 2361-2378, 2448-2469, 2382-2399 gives 4.8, 52.3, 50.6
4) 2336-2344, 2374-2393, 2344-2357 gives -0.9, 52.7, 43.5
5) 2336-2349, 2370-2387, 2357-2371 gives -0.9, 53.1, 47.9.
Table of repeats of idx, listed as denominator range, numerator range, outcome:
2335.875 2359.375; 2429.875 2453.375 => 0.95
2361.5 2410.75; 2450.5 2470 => 1.16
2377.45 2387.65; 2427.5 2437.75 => 1.18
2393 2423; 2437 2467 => 1.18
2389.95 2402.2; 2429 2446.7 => 1.50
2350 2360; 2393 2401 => 0.63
